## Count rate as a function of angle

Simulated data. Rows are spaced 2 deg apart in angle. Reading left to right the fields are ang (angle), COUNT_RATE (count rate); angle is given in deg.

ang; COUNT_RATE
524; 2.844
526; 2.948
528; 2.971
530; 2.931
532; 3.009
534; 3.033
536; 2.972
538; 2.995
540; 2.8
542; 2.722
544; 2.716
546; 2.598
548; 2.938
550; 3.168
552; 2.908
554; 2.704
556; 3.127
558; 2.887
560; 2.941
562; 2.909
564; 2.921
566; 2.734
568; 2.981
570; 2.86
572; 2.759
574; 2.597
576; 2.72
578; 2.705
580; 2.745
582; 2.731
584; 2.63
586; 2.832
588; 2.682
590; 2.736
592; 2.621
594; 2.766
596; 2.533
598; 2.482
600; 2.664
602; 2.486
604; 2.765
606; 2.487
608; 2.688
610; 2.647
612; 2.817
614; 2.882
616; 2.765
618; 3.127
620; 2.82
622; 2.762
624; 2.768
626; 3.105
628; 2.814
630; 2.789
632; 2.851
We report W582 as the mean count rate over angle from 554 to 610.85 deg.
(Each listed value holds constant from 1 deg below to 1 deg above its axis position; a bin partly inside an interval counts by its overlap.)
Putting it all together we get 2.74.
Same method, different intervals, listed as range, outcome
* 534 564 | 2.89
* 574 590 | 2.71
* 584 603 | 2.64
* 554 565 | 2.93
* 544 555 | 2.85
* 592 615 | 2.65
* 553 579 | 2.83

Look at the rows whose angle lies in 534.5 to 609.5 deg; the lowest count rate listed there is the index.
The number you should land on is 2.482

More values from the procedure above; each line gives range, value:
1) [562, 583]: 2.597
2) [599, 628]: 2.486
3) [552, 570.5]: 2.704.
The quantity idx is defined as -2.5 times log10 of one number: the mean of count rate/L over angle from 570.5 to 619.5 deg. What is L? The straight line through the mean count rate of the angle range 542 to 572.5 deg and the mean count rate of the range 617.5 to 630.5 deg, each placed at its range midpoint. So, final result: 0.07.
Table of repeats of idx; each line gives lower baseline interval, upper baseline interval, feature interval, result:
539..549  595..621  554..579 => -0.04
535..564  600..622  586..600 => 0.05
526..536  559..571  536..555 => 0.04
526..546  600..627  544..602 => 0.02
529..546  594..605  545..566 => -0.04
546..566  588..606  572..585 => 0.03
